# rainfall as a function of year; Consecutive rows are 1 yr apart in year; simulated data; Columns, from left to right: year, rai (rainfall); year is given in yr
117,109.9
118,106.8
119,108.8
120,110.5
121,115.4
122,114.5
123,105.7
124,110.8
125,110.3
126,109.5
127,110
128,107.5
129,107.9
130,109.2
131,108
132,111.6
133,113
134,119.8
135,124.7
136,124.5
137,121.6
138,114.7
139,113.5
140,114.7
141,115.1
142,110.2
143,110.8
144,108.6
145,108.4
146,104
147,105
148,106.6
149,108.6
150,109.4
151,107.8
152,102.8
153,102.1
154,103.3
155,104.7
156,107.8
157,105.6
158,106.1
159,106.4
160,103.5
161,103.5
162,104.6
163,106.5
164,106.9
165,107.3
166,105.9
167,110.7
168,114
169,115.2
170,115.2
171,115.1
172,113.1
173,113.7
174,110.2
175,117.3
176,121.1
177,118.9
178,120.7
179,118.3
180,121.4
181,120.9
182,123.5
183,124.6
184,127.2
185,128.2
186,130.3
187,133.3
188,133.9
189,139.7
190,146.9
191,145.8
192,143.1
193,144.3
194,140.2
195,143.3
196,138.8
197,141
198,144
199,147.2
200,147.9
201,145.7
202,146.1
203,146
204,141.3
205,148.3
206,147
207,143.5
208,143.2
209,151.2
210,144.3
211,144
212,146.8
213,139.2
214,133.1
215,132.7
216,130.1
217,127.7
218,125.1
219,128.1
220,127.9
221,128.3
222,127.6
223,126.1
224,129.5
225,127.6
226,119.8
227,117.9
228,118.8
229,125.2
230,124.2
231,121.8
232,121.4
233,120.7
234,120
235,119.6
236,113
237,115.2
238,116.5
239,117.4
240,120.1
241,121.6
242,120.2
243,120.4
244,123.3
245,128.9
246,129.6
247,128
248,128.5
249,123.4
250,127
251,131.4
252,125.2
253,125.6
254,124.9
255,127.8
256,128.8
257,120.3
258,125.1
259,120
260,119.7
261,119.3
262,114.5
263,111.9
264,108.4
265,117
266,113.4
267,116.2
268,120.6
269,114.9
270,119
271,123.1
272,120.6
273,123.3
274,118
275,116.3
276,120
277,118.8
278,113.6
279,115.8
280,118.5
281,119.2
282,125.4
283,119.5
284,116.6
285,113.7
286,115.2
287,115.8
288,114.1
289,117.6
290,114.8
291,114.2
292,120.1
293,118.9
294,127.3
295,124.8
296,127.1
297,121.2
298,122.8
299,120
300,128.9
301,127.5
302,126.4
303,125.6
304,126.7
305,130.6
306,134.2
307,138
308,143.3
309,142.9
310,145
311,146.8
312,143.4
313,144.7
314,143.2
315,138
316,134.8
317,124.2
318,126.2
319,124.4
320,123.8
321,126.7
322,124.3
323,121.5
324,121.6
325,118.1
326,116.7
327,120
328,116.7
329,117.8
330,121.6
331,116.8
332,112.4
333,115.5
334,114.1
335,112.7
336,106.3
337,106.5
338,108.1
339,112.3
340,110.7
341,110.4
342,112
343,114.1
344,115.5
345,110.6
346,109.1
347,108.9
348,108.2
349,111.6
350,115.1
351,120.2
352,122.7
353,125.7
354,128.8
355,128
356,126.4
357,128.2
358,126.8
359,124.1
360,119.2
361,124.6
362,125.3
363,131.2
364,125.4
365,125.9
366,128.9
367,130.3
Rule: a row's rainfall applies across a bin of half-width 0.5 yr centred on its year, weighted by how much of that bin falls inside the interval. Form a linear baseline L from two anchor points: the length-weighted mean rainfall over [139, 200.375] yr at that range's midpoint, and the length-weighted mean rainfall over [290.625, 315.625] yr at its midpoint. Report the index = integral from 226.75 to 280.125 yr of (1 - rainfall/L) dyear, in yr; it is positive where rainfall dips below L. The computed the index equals 2.5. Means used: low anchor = 119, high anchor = 131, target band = 121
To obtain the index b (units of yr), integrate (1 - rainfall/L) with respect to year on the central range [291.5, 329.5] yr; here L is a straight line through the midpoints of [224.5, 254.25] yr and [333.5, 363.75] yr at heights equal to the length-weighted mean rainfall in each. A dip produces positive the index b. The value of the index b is -3.0 yr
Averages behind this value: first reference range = 123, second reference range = 117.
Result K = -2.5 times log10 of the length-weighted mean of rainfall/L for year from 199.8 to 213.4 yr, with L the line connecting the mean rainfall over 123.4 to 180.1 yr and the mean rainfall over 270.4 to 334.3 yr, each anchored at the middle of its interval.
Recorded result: -0.25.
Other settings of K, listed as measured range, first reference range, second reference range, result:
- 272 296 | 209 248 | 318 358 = 0.028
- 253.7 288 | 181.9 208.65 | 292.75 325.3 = 0.130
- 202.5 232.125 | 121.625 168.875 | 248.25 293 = -0.157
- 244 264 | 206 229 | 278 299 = 0.016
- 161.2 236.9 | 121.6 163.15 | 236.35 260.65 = -0.101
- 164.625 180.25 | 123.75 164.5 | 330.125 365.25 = -0.041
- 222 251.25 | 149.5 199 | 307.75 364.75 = -0.016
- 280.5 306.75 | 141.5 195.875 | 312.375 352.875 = -0.034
